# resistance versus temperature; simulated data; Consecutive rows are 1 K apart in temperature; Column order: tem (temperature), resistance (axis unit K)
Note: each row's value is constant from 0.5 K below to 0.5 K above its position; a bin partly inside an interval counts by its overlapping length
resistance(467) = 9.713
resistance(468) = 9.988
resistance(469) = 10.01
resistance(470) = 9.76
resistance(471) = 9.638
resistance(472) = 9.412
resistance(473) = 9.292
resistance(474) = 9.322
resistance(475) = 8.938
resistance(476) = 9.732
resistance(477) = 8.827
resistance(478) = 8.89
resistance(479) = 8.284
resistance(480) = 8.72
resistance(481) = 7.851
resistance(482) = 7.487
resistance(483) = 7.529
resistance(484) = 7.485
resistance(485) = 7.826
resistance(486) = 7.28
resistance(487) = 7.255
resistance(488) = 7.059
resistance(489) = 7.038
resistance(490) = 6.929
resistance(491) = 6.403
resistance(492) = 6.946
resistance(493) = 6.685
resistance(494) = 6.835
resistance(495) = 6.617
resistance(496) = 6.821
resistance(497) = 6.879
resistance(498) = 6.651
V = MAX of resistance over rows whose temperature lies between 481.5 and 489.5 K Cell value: 7.826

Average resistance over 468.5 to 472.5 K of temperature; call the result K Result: 9.71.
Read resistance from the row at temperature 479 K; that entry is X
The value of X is 8.284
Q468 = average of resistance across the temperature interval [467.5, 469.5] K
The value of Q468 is 10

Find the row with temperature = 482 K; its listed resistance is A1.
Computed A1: 7.487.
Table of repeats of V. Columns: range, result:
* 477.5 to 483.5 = 8.89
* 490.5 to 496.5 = 6.946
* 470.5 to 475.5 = 9.638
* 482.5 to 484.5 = 7.529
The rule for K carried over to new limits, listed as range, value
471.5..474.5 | 9.34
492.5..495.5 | 6.71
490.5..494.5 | 6.72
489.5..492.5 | 6.76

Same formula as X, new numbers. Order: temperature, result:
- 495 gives 6.617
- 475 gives 8.938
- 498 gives 6.651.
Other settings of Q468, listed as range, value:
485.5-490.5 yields 7.11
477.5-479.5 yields 8.59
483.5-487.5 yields 7.46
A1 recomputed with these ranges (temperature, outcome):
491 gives 6.403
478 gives 8.89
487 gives 7.255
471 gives 9.638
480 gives 8.72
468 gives 9.988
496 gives 6.821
